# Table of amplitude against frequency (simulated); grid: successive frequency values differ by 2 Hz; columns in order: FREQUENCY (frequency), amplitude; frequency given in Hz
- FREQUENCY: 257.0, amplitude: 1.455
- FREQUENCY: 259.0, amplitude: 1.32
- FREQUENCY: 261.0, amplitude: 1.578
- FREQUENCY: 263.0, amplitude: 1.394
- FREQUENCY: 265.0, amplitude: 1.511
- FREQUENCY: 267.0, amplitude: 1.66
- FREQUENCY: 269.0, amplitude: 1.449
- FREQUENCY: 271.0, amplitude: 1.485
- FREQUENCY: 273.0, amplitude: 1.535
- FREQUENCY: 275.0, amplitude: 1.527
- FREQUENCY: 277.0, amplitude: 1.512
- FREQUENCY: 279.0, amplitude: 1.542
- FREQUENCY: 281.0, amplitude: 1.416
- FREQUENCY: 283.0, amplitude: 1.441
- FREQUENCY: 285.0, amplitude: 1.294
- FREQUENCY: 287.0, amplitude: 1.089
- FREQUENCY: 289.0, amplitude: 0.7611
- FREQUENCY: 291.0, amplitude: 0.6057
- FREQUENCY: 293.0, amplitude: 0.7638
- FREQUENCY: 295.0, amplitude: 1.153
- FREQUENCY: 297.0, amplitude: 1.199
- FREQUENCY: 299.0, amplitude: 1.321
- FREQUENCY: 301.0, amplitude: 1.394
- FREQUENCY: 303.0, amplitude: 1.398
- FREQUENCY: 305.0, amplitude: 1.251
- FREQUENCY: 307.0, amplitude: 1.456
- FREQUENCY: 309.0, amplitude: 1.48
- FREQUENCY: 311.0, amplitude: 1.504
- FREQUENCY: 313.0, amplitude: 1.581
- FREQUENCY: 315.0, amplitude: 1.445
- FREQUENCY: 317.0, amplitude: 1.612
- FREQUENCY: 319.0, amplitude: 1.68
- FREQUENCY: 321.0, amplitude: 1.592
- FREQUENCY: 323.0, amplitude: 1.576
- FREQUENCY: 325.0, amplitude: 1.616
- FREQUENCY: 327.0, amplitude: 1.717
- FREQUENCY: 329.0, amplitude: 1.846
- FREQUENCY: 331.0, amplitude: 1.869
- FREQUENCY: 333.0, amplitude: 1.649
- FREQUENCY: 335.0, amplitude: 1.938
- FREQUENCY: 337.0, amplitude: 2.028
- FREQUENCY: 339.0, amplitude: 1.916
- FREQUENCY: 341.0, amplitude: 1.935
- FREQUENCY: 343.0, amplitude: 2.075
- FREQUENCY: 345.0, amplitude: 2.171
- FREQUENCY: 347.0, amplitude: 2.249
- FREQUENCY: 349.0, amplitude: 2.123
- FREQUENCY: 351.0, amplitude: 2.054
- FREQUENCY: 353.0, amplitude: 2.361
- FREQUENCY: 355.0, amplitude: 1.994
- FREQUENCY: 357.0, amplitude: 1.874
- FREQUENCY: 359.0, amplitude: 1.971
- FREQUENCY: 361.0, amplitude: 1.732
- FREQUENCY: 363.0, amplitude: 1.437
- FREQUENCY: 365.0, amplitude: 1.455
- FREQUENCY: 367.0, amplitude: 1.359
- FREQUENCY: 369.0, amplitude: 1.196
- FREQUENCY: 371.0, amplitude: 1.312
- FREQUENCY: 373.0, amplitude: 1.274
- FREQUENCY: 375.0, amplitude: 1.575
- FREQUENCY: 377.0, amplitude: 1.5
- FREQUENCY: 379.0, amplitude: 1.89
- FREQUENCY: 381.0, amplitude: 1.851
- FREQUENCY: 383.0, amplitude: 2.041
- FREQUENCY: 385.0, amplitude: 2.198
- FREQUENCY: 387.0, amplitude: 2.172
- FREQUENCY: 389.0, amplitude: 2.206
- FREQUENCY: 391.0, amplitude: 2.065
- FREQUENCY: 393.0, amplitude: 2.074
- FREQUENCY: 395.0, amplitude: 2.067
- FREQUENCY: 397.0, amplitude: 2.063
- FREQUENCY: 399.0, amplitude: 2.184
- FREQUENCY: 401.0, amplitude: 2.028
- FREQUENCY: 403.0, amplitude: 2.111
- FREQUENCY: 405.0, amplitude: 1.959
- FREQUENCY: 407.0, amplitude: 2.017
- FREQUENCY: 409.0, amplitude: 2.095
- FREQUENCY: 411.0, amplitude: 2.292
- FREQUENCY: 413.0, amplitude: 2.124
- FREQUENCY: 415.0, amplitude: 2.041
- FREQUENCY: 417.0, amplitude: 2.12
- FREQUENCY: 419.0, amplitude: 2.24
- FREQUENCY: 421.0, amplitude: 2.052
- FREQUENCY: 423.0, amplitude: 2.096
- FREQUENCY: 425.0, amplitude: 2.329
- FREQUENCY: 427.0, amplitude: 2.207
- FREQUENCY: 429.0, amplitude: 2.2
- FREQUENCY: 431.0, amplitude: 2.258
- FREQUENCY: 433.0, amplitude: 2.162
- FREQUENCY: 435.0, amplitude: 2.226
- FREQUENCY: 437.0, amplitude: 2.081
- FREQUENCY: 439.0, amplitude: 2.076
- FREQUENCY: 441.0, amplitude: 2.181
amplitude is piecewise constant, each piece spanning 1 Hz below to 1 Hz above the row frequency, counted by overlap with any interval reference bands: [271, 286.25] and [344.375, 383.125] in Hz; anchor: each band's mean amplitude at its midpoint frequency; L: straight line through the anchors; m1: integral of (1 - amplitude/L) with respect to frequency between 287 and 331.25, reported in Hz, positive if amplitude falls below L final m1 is 5.4 Hz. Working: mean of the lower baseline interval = 1.46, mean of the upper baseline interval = 1.76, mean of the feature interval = 1.39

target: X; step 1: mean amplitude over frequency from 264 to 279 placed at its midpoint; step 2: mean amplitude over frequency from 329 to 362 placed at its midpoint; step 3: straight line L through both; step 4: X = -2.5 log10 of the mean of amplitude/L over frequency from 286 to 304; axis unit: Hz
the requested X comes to 0.48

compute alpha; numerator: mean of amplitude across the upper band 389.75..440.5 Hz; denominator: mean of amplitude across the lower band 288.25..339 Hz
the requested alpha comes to 1.45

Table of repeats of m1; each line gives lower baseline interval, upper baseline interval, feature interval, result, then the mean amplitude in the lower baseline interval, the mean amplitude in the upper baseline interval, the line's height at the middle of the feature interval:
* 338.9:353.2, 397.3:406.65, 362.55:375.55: 4.53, 2.11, 2.07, 2.09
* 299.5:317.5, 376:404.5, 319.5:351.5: -4.77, 1.45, 2.03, 1.64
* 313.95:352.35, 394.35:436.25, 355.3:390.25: 4.82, 1.85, 2.14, 1.99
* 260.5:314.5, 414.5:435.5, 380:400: -1.29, 1.34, 2.18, 1.97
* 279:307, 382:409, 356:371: 2.03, 1.18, 2.09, 1.81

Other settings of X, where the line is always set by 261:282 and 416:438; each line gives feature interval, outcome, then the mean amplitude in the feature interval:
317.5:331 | 0.03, 1.68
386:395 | -0.05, 2.12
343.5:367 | -0.03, 1.93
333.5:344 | -0.10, 1.96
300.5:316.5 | 0.16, 1.45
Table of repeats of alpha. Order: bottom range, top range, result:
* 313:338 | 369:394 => 1.07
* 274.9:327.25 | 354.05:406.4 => 1.35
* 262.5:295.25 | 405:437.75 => 1.65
